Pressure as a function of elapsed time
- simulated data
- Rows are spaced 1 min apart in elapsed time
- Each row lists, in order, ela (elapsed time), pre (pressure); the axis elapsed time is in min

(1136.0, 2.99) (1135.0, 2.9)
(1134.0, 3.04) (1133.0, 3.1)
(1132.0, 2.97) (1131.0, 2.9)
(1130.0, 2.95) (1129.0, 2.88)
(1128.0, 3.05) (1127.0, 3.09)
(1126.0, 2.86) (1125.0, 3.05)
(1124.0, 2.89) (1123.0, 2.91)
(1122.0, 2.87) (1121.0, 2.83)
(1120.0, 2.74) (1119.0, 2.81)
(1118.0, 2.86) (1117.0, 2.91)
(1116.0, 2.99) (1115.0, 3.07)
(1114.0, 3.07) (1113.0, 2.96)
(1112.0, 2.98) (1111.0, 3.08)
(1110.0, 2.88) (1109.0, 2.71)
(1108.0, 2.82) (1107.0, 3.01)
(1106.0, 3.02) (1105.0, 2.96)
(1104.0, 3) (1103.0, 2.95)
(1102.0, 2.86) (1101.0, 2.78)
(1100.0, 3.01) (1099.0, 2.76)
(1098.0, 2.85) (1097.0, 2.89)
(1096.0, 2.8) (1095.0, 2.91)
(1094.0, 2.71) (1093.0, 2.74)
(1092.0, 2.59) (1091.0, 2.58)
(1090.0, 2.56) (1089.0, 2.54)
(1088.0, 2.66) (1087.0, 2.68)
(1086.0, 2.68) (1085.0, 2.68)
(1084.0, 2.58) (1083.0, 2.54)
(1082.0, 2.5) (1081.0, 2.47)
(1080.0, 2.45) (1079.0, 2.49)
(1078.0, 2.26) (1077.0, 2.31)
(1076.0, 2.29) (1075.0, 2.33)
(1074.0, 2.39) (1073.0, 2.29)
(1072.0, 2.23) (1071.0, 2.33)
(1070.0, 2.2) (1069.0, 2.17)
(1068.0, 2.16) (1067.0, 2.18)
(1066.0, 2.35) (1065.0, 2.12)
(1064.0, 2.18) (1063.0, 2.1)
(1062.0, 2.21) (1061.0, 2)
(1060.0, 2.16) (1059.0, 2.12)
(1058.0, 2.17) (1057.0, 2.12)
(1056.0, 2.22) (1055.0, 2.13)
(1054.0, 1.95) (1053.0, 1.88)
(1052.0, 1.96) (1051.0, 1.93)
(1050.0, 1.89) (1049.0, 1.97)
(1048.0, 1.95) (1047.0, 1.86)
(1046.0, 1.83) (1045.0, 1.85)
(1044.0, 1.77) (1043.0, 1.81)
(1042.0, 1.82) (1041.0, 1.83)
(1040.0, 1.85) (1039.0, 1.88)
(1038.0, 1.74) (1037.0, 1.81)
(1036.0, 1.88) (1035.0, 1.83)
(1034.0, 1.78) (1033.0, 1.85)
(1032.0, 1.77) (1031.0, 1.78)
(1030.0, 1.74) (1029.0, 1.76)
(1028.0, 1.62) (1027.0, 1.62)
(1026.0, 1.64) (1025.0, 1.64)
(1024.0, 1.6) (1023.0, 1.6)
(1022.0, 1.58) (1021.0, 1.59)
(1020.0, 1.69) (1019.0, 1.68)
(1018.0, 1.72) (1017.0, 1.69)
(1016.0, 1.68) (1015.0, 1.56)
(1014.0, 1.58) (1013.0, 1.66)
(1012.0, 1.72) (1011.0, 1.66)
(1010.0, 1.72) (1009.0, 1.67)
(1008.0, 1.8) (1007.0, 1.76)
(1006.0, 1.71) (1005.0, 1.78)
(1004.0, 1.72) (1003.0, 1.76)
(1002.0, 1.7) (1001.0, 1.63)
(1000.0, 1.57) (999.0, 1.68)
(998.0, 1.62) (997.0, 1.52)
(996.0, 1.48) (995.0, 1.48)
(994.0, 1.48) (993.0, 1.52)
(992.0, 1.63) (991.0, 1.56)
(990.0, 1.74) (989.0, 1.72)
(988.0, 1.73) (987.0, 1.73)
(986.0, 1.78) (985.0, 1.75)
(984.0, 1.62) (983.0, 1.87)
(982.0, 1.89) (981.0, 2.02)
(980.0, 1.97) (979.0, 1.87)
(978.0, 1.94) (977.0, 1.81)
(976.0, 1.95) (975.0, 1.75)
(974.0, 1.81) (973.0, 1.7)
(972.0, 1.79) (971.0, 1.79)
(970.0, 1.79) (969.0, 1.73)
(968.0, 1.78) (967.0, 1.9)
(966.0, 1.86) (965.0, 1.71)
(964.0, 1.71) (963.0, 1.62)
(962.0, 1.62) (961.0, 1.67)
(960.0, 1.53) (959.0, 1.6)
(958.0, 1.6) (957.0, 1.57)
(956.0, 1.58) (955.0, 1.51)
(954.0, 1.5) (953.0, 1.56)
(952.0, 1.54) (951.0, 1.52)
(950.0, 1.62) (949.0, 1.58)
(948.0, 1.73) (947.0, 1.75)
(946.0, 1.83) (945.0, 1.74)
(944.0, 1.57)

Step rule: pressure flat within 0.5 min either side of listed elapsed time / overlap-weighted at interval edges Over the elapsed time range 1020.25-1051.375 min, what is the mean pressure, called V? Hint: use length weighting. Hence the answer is 1.78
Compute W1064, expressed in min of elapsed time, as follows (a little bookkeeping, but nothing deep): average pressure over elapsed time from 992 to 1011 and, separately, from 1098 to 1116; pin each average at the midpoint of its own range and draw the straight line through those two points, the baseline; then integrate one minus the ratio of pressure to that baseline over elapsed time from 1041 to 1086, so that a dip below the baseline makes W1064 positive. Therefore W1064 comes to 4.5 min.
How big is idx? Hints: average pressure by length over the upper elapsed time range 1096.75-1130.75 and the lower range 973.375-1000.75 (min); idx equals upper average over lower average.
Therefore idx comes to 1.70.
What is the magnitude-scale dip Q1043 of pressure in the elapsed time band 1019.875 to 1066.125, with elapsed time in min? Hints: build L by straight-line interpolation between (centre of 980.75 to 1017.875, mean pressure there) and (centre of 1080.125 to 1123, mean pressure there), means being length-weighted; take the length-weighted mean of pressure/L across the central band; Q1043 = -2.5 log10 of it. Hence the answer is 0.15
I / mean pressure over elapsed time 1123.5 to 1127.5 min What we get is 2.97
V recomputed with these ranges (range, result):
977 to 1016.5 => 1.7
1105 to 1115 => 2.95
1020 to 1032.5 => 1.66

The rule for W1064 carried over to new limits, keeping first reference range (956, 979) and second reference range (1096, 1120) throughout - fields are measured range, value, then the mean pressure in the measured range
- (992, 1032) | 8.64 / 1.65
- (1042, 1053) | 2.42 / 1.88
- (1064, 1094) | 2.80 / 2.43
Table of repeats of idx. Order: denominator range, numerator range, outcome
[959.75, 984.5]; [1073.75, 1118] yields 1.53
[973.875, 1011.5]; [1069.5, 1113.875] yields 1.55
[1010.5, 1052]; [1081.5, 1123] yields 1.61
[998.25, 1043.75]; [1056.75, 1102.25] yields 1.43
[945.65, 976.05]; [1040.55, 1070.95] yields 1.21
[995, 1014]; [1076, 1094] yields 1.53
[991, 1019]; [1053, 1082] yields 1.35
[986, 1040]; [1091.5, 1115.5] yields 1.72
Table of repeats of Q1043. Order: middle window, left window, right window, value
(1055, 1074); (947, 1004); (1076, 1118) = 0.133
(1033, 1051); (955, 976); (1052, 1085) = 0.144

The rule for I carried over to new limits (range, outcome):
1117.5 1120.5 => 2.8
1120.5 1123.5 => 2.87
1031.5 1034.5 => 1.8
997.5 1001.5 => 1.62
